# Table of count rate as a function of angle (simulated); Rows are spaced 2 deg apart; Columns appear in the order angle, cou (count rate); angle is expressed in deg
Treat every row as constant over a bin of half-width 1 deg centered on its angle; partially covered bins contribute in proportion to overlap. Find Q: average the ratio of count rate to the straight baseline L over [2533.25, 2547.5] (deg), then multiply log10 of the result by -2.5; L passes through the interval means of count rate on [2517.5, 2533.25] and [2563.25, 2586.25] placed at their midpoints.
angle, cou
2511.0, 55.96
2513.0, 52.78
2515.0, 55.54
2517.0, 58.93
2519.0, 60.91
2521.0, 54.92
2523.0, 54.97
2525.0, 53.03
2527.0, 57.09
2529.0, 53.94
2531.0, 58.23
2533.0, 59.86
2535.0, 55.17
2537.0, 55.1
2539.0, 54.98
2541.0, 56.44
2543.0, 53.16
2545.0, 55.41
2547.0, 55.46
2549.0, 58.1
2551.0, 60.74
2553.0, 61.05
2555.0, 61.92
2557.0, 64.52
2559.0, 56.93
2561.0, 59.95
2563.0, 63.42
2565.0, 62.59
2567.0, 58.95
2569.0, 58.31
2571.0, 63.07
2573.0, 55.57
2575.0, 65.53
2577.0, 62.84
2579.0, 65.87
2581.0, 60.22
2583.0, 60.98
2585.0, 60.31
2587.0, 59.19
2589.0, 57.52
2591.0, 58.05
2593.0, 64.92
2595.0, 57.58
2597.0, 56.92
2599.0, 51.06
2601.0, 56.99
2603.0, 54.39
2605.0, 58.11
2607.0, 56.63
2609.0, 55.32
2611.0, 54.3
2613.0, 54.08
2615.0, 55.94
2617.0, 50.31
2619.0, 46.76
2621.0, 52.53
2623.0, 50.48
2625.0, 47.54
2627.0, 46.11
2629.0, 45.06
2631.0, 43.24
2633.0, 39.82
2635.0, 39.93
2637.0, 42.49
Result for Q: 0.05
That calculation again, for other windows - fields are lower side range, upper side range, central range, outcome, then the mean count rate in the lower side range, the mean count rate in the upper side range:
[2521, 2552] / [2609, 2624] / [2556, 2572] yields -0.116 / 56.1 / 52.3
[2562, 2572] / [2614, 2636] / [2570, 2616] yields -0.070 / 61.3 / 47.1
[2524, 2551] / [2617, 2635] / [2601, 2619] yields -0.137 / 56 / 46.3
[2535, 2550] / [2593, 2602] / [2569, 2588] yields -0.094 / 55.5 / 56.7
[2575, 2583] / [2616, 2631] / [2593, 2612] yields -0.021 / 63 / 48.1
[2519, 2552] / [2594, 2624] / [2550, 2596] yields -0.108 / 56.2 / 54.1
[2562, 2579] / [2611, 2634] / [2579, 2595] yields -0.054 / 61.6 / 48.6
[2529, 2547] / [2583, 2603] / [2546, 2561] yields -0.062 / 55.9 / 58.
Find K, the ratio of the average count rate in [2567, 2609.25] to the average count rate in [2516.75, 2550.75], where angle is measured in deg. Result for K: 1.1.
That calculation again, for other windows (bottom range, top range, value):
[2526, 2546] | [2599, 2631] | 0.93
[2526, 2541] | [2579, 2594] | 1.07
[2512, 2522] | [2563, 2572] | 1.08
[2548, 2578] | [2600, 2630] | 0.86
